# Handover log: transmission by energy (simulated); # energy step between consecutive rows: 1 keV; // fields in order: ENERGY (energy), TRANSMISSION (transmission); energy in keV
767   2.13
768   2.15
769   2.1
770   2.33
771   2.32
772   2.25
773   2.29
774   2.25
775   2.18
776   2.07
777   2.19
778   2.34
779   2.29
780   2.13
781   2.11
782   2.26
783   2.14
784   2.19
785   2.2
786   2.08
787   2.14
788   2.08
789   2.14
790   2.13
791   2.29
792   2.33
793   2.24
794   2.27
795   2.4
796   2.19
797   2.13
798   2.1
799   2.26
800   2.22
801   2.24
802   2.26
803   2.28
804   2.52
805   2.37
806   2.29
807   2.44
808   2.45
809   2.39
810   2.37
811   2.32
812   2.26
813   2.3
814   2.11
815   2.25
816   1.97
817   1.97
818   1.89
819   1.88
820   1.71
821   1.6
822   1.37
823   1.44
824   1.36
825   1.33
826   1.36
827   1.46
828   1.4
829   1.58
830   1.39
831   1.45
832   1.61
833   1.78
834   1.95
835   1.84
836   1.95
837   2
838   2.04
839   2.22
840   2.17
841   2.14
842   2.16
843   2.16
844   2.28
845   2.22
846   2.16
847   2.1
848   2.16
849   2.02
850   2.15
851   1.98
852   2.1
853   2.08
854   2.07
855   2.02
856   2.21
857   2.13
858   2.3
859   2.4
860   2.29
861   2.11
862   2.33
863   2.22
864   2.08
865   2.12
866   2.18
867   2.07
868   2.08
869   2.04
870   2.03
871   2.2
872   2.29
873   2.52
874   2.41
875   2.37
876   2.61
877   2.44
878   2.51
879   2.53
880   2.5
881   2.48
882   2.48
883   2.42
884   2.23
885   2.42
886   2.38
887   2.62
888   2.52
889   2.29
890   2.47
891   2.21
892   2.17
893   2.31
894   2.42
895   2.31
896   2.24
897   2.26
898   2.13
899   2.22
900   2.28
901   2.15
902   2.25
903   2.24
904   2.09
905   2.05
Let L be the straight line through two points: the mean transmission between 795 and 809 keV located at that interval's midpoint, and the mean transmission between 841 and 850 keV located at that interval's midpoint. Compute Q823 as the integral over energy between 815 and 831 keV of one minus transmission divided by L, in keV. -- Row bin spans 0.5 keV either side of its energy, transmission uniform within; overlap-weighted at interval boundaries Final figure 4.5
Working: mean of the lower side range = 2.3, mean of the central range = 1.6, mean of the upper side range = 2.16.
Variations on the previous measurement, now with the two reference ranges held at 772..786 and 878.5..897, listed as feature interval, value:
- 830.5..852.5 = 2.65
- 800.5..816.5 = -0.36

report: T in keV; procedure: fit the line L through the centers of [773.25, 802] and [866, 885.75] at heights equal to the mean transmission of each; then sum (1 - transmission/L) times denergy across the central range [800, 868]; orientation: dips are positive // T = 7.4 keV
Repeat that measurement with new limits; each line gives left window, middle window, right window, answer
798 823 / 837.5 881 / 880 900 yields 1.0 keV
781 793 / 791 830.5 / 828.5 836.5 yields -1.7 keV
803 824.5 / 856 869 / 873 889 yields 0.9 keV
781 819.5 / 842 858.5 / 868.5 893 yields 1.3 keV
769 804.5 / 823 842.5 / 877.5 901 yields 4.7 keV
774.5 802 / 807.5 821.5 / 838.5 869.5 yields 0.5 keV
